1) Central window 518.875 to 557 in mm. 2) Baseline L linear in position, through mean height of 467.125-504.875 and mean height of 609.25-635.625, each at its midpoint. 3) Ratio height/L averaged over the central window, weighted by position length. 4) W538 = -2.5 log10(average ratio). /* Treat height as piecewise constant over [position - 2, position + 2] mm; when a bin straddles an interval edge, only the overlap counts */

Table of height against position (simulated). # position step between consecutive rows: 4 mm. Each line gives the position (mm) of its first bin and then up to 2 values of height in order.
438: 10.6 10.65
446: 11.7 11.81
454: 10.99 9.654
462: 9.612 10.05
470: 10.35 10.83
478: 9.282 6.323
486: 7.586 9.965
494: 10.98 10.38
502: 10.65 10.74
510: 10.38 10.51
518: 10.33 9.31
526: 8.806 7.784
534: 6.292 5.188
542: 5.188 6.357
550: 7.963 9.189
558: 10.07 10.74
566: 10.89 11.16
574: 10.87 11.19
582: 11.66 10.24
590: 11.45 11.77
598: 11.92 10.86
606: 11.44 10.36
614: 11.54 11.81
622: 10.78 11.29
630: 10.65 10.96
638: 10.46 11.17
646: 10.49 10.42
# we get 0.33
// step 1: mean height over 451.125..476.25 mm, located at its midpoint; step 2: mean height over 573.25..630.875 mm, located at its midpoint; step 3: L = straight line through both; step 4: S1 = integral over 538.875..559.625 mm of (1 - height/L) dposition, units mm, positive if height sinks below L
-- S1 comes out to 6.3 mm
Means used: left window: 10.3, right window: 11.2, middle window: 7.57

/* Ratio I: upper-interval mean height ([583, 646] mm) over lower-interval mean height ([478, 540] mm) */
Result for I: 1.23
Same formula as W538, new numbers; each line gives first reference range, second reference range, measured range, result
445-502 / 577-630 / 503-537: 0.134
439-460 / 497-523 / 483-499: 0.116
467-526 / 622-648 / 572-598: -0.079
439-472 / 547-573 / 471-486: 0.193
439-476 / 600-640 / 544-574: 0.138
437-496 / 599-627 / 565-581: -0.021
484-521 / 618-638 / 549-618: -0.018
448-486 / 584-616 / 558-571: 0.003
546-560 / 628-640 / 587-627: -0.131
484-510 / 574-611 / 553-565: 0.070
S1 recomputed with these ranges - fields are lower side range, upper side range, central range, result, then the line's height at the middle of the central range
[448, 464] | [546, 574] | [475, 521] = 2.1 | 10.2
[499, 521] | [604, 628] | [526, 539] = 4.6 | 10.6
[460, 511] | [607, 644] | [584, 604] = -1.0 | 10.7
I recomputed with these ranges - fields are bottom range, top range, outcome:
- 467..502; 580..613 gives 1.18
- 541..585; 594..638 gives 1.15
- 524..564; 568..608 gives 1.45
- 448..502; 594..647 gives 1.12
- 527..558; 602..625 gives 1.57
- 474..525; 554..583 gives 1.11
